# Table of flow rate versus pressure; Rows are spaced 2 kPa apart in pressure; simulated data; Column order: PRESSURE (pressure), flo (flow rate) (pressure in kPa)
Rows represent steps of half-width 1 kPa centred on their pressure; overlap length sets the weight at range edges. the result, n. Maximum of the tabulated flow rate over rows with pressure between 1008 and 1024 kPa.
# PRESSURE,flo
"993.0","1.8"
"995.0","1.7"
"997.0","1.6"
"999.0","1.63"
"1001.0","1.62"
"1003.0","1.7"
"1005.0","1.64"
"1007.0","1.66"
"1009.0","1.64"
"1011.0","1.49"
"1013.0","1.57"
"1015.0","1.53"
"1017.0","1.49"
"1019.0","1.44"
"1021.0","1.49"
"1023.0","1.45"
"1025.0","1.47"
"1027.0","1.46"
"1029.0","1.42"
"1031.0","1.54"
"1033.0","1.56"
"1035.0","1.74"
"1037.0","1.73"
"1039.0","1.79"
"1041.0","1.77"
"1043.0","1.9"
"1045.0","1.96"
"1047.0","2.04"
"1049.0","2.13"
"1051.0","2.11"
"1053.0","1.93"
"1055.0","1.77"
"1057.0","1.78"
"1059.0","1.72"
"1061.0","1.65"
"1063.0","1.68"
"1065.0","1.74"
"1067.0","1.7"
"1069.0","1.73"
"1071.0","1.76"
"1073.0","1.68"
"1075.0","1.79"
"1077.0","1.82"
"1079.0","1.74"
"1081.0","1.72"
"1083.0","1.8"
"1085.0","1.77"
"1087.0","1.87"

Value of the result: 1.64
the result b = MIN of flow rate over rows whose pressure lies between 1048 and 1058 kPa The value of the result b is 1.77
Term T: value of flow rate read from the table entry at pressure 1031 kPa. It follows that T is 1.54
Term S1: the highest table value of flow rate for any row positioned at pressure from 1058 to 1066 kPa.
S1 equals 1.74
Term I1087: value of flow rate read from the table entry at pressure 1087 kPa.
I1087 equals 1.87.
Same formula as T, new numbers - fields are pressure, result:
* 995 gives 1.7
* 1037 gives 1.73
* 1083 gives 1.8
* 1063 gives 1.68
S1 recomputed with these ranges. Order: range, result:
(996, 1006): 1.7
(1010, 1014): 1.57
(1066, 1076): 1.79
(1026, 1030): 1.46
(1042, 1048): 2.04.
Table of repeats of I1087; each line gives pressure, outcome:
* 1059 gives 1.72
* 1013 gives 1.57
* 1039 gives 1.79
